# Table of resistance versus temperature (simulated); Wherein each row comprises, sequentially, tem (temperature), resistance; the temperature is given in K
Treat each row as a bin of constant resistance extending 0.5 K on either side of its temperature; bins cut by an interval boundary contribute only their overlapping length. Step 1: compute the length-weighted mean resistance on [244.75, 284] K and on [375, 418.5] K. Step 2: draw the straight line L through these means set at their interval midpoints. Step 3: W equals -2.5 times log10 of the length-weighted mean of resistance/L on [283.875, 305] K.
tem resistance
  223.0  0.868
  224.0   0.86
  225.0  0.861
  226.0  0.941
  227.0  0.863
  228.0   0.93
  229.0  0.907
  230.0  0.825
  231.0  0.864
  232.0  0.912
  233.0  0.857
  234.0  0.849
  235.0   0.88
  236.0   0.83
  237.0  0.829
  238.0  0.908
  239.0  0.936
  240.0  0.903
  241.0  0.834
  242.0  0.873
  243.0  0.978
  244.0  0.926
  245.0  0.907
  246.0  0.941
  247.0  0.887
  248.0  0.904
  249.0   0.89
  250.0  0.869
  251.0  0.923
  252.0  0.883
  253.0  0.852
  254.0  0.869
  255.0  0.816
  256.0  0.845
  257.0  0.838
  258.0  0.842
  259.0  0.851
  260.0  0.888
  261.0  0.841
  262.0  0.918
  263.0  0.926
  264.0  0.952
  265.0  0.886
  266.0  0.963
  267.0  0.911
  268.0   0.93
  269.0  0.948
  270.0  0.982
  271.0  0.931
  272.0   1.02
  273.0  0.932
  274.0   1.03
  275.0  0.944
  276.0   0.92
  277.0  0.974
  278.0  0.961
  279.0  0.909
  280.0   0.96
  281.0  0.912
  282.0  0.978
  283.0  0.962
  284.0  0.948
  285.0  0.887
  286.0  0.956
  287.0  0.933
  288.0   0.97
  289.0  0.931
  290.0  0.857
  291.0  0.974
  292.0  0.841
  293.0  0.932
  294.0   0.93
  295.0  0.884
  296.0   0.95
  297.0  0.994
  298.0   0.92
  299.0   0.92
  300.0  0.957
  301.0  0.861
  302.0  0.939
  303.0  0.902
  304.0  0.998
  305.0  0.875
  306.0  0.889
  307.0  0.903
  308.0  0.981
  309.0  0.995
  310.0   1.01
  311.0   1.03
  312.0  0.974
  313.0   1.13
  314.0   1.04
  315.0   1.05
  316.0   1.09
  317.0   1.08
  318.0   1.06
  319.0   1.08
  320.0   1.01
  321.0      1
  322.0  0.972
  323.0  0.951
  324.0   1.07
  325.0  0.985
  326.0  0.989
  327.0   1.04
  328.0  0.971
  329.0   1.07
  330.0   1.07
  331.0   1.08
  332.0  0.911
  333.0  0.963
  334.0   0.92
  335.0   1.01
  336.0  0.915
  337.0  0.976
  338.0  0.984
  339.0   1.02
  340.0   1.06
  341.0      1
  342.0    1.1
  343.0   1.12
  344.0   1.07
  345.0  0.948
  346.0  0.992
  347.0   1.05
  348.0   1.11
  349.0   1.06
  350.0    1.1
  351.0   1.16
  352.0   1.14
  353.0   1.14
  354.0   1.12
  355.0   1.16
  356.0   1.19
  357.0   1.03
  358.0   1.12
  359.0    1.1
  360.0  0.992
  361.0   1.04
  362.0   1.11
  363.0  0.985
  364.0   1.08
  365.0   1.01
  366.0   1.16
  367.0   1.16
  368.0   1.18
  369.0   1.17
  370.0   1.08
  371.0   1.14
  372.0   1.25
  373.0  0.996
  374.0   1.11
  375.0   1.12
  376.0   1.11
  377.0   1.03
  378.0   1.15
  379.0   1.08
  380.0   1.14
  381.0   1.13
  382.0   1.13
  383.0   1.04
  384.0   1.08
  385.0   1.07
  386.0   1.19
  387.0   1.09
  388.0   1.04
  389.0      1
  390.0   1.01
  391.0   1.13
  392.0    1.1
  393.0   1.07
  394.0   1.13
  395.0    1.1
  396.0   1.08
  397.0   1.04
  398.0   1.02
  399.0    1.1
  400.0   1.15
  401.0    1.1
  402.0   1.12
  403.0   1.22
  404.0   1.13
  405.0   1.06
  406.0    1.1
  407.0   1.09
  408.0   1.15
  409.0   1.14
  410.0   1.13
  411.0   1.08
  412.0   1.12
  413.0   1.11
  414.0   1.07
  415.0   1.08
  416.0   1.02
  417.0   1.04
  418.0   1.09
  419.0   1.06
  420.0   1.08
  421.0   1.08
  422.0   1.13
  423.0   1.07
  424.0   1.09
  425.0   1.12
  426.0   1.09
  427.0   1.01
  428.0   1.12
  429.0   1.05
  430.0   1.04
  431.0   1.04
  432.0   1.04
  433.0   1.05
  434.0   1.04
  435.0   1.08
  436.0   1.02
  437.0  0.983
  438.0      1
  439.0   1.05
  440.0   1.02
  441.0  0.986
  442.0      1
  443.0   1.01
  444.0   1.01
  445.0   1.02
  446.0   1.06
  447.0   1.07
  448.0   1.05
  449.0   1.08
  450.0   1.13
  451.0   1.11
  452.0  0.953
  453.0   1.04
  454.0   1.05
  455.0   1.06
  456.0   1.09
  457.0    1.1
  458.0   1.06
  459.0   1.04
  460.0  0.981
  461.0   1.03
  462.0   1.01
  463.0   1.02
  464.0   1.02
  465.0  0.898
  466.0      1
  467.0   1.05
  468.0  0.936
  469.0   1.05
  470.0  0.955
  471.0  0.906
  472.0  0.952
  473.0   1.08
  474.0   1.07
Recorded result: 0.03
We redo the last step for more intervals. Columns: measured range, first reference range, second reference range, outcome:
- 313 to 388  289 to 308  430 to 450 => -0.111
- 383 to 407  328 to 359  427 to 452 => -0.046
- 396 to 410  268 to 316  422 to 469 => -0.095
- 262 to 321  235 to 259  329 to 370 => 0.001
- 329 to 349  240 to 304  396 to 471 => -0.046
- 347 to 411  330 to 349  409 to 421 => -0.052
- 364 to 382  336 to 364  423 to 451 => -0.056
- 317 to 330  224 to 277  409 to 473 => -0.073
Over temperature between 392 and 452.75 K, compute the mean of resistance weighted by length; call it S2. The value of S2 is 1.07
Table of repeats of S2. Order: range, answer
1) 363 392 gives 1.1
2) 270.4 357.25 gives 0.995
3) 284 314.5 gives 0.945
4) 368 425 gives 1.1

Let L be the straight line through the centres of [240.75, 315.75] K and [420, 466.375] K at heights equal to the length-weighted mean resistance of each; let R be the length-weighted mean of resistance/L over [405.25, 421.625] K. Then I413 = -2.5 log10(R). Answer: -0.07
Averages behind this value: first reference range 0.93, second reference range 1.04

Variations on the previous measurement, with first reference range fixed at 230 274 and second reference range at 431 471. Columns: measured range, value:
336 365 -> -0.11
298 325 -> -0.06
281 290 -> -0.02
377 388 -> -0.13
